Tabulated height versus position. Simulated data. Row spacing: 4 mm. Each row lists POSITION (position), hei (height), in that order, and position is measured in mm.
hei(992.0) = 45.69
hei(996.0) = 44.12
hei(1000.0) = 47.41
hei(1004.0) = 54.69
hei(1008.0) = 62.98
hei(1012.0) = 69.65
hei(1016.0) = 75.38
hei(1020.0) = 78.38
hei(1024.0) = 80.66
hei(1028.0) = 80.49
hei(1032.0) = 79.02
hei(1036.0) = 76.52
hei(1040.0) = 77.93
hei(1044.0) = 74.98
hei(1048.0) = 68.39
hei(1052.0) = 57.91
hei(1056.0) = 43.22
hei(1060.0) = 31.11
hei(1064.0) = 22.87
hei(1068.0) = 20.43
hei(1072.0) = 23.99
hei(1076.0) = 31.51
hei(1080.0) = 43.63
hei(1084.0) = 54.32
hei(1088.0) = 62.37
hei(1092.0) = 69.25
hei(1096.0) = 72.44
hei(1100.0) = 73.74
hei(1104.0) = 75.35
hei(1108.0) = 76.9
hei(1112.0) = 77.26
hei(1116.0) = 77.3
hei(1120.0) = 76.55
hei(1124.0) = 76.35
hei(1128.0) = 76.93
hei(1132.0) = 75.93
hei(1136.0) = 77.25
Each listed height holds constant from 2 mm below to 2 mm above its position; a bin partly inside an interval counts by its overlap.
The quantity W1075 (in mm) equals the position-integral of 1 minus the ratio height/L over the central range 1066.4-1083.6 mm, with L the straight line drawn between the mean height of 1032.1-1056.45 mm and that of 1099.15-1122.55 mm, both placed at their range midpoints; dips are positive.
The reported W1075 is 9.5 mm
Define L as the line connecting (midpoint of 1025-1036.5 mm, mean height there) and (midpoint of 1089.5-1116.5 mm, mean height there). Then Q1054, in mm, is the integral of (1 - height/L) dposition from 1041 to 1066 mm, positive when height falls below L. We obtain 8.6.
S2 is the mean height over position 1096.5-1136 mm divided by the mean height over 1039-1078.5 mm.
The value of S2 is 1.72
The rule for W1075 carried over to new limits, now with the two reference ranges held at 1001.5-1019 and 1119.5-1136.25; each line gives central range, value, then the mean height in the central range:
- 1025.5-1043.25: -2.7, 78.3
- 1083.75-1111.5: 1.2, 70.6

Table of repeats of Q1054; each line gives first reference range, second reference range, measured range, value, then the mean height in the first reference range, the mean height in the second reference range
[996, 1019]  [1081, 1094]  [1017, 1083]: 5.3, 61.2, 60.6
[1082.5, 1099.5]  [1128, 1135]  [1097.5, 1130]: -2.1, 65.7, 76.4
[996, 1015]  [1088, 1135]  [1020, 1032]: -3.7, 58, 74.8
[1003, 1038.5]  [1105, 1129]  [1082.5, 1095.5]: 2.1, 73.7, 76.8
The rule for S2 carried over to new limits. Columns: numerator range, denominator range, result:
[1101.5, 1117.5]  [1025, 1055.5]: 1.06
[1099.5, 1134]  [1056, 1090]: 2.08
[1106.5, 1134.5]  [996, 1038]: 1.11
